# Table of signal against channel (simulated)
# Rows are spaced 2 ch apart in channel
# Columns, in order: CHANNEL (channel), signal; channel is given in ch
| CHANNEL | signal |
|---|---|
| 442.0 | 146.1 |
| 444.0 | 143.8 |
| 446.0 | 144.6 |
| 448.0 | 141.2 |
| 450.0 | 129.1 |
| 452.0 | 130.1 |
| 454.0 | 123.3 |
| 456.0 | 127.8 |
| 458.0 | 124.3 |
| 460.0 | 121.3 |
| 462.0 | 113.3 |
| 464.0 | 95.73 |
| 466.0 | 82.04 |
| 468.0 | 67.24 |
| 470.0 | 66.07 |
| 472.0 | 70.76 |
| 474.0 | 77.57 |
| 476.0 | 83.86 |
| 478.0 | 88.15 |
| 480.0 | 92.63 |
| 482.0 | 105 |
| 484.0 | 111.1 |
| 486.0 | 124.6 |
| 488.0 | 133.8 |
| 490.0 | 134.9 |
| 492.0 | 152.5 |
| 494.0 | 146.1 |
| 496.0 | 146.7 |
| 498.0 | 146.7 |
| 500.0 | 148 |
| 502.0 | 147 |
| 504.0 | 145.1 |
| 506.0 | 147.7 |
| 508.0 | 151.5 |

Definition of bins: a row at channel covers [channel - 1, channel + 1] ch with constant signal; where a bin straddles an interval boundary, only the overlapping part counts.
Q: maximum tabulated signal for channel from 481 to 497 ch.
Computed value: 152.5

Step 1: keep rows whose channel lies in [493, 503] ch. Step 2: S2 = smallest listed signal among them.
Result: 146.1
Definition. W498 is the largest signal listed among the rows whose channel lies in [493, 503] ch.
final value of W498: 148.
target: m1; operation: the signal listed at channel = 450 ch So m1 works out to 129.1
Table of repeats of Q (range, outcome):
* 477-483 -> 105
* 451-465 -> 130.1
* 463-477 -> 95.73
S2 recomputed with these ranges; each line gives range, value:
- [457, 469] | 67.24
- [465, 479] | 66.07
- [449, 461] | 121.3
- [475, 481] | 83.86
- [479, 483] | 92.63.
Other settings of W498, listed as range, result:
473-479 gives 88.15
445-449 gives 144.6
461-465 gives 113.3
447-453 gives 141.2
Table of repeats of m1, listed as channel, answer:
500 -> 148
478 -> 88.15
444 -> 143.8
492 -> 152.5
